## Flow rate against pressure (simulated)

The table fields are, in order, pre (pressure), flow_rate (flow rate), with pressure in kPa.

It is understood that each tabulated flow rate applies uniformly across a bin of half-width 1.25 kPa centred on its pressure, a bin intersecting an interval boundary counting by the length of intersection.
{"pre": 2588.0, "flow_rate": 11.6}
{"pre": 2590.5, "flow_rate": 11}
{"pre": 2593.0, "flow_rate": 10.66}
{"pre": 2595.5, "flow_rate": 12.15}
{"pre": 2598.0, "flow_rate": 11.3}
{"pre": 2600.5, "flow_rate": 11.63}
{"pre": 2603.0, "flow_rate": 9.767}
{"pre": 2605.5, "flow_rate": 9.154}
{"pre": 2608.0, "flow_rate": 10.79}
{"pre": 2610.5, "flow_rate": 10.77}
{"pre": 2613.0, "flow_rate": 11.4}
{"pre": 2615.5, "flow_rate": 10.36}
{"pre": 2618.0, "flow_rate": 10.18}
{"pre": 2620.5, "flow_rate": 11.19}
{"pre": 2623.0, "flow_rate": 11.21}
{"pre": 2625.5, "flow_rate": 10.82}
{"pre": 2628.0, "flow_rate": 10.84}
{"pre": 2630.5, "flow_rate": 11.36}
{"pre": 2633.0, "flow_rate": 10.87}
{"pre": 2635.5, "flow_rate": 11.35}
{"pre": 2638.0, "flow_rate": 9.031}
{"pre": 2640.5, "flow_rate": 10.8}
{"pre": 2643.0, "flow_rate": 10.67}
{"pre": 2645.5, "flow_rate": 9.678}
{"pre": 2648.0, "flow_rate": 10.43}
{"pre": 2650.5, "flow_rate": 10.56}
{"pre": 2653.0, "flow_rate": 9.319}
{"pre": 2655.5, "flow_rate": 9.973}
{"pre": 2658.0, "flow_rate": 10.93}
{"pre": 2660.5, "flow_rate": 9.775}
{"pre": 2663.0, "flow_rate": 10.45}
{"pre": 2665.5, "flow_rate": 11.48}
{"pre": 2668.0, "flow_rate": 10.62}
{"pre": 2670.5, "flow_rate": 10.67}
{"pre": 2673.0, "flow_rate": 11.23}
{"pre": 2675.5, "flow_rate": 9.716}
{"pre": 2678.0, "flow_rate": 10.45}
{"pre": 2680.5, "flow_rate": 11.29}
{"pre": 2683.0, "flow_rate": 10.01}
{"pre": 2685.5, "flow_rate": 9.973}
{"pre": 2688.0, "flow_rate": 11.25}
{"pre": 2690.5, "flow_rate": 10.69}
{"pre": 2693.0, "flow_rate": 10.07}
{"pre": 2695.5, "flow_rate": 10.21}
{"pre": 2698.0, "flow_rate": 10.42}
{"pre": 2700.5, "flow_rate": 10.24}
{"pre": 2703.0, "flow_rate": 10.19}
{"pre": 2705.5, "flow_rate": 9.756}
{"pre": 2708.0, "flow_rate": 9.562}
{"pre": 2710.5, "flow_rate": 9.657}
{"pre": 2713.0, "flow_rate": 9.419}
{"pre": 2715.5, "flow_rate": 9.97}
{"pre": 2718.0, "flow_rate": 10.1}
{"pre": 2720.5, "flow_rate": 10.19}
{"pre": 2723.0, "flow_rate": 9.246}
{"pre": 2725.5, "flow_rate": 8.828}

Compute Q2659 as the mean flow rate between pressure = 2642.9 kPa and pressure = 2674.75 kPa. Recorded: 10.4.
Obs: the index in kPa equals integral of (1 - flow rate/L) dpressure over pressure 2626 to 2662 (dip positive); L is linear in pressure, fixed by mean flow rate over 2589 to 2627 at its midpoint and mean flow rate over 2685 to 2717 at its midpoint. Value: 0.5 kPa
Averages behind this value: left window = 10.8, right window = 10.1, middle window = 10.4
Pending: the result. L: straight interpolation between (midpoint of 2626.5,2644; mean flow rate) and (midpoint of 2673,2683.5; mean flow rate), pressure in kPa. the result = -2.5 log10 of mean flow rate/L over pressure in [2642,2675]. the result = 0.02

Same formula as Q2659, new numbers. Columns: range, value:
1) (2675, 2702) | 10.4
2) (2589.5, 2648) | 10.7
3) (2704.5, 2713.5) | 9.61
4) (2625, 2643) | 10.7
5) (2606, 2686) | 10.6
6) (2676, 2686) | 10.4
